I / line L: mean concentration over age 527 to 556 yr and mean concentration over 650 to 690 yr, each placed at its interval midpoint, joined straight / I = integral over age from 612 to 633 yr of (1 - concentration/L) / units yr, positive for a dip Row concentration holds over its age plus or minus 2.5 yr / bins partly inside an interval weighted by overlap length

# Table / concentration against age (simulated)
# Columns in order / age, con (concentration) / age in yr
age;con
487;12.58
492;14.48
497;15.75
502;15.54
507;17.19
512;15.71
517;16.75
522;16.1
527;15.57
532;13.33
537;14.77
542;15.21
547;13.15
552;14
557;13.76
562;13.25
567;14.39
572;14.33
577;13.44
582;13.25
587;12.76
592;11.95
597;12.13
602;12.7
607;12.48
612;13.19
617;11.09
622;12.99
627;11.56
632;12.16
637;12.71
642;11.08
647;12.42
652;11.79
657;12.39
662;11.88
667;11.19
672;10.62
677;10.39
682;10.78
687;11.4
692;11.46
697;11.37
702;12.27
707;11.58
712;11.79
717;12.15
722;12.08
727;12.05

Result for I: 0.5 yr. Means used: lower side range 14.2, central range 12.1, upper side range 11.3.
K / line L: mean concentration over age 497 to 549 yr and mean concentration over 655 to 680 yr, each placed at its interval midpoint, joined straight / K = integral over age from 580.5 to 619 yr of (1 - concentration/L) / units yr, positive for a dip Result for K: 2.19 yr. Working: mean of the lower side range 15.4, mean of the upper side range 11.3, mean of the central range 12.4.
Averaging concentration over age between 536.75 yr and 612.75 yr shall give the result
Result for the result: 13.4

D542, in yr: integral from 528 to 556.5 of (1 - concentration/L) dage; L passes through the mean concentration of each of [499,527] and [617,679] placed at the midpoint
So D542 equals 2.0 yr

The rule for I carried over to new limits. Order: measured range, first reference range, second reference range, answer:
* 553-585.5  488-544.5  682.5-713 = 1.3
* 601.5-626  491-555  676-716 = 1.5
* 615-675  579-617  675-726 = 1.4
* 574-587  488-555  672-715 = 0.5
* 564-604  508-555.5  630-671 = 1.5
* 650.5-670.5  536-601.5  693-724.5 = 1.1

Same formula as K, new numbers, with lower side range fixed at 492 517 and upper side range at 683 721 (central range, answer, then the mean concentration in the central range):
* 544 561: 1.4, 13.6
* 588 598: 1.4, 12.1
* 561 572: 0.5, 14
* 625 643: 1.7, 12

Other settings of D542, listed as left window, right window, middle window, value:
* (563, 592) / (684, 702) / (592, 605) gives 0.78 yr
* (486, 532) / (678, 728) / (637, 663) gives 1.44 yr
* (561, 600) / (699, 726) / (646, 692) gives 3.61 yr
